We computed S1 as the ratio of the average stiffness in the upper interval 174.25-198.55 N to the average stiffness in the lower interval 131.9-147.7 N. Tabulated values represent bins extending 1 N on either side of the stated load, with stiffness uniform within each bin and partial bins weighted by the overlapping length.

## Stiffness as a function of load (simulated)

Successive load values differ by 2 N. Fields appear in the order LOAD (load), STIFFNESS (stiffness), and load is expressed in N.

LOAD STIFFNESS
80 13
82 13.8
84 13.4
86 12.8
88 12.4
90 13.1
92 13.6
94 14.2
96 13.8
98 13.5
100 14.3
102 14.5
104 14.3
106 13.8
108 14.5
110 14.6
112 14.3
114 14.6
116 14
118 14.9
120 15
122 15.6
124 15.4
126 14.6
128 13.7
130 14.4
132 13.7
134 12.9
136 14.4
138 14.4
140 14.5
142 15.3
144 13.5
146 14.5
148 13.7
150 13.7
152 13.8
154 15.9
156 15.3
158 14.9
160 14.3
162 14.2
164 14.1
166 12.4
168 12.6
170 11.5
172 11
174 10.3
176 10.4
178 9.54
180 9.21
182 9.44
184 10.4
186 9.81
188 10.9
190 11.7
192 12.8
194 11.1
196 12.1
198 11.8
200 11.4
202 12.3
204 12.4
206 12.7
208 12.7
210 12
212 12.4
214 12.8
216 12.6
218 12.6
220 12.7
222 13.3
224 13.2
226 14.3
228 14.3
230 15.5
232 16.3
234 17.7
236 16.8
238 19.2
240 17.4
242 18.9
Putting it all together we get 0.8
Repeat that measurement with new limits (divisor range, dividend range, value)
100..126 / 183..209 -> 0.80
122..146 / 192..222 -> 0.86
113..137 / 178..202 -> 0.76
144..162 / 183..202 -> 0.79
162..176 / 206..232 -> 1.11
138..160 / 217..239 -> 1.04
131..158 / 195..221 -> 0.86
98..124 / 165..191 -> 0.74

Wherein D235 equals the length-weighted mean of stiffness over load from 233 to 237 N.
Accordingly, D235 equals 17.2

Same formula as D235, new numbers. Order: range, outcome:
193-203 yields 11.7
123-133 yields 14.4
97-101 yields 13.9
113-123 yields 14.8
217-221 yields 12.6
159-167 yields 13.8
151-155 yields 14.9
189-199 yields 11.9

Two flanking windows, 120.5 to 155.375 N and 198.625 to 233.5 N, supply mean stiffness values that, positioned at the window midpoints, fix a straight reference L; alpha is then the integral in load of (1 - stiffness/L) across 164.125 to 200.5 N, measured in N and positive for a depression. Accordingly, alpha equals 6.94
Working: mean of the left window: 14.4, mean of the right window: 13.2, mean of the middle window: 11.1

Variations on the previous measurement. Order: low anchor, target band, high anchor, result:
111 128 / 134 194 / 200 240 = 7.26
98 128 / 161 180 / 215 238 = 3.85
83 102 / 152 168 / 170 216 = -2.94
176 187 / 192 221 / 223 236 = 0.76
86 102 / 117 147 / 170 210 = -4.34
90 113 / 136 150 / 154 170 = -0.30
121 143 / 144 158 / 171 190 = -1.85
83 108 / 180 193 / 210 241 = 3.30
